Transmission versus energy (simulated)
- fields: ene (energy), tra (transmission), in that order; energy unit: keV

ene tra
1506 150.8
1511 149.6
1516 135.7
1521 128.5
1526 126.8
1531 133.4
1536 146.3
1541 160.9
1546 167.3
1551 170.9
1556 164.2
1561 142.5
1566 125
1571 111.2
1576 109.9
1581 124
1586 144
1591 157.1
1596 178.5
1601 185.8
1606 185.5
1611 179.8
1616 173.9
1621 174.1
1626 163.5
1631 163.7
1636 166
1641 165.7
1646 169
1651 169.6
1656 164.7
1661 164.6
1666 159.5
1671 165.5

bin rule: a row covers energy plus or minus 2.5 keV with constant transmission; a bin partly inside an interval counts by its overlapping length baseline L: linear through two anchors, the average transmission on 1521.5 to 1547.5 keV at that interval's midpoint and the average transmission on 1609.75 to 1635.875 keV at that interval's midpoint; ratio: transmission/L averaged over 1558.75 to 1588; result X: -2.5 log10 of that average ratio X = 0.23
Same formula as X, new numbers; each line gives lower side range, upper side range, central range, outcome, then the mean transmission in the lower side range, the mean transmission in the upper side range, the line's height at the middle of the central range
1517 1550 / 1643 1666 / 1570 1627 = -0.01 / 145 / 166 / 156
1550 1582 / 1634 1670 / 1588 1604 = -0.19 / 134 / 166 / 145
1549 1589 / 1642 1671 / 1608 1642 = -0.10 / 136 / 165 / 155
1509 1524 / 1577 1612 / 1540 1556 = -0.13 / 137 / 162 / 147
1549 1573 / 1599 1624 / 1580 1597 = 0.08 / 143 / 179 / 163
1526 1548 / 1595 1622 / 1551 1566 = 0.04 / 149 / 180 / 158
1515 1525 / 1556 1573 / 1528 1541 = -0.10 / 131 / 132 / 131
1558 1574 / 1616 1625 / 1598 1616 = -0.13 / 127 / 172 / 161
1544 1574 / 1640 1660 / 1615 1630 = -0.06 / 146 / 167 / 161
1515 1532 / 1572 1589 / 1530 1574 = -0.15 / 130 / 126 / 128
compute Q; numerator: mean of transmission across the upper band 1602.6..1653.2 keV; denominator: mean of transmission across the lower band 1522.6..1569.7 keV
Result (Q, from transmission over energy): 1.2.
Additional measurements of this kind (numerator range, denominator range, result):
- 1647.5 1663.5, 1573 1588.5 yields 1.33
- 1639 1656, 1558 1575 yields 1.33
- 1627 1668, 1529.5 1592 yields 1.16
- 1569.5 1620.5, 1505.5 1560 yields 1.06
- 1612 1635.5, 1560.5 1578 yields 1.41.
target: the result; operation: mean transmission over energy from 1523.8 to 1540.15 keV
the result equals 138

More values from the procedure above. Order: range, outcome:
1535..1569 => 154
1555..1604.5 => 144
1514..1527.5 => 130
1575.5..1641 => 164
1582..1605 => 165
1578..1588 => 132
